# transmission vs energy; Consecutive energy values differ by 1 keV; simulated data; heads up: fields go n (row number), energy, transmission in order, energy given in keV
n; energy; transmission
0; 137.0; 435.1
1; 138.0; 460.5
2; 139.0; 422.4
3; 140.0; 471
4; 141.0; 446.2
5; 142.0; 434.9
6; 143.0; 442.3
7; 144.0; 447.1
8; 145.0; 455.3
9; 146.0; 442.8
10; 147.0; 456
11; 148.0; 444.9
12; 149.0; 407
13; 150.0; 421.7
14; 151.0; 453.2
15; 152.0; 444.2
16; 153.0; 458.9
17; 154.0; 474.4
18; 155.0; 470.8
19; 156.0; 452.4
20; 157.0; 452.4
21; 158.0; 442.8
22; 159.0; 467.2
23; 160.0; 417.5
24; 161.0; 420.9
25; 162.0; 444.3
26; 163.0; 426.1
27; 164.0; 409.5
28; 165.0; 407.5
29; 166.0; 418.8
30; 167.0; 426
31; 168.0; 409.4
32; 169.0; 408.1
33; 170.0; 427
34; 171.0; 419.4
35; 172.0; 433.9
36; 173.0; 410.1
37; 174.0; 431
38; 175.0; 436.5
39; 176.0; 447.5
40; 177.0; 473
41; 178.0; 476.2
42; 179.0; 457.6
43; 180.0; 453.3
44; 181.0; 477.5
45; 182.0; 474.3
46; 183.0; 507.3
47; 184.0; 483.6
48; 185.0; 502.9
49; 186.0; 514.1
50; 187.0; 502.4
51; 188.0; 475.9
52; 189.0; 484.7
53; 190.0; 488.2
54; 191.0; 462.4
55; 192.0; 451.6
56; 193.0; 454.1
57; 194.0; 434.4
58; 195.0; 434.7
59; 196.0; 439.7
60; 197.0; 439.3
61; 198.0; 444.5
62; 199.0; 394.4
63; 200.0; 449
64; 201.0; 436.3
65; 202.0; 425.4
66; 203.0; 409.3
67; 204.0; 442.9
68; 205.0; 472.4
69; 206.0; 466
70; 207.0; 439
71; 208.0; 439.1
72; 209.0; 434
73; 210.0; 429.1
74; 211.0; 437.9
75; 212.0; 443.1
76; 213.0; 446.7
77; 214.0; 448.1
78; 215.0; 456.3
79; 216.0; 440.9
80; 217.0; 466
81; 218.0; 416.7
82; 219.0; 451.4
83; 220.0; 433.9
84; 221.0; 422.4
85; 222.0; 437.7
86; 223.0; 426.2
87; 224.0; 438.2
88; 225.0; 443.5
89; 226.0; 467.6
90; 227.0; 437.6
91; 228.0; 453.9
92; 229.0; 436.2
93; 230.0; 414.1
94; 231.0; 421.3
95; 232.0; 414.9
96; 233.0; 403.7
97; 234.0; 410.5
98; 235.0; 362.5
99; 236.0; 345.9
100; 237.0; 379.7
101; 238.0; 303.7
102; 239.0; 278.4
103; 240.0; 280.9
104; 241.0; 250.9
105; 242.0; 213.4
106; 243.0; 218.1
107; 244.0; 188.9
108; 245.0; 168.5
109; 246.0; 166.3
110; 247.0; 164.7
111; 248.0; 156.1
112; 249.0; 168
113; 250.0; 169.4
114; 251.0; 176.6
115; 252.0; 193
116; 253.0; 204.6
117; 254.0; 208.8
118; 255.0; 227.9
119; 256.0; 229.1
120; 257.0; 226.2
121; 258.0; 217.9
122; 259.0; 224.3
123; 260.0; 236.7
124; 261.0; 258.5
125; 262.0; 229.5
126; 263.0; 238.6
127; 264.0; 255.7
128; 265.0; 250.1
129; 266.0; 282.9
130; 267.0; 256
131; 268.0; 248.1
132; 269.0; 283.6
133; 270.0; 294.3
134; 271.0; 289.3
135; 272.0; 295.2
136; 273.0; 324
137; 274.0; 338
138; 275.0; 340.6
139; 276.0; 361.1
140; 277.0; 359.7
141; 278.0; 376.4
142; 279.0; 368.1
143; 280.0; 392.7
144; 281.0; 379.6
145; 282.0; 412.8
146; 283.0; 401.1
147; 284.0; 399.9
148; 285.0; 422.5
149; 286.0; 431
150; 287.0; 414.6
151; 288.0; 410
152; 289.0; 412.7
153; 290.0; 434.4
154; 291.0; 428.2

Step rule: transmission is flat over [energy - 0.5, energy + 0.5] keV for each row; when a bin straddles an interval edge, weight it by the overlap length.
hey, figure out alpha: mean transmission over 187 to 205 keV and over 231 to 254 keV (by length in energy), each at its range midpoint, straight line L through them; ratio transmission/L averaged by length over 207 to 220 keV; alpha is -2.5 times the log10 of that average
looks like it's -0.177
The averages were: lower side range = 447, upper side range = 258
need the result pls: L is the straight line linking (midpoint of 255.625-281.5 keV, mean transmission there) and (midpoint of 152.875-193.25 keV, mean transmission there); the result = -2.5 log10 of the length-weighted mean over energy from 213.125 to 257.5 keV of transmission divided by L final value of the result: 0.076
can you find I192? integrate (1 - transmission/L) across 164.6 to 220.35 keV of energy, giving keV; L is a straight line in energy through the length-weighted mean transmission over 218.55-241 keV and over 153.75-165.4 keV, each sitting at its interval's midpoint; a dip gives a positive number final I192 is -3.6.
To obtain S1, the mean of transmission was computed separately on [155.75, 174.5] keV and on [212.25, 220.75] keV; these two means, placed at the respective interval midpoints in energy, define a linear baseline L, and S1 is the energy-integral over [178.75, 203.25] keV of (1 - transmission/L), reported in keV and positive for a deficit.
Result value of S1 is -1.39 keV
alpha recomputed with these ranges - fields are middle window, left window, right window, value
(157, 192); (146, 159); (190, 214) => -0.014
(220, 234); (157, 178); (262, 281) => -0.194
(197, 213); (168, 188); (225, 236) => 0.002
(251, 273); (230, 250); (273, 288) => 0.346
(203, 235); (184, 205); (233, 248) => -0.234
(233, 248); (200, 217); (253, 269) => 0.206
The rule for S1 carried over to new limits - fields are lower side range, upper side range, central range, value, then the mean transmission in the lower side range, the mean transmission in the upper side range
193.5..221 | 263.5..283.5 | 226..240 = 0.3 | 439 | 325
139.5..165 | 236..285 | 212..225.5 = -4.1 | 443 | 271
